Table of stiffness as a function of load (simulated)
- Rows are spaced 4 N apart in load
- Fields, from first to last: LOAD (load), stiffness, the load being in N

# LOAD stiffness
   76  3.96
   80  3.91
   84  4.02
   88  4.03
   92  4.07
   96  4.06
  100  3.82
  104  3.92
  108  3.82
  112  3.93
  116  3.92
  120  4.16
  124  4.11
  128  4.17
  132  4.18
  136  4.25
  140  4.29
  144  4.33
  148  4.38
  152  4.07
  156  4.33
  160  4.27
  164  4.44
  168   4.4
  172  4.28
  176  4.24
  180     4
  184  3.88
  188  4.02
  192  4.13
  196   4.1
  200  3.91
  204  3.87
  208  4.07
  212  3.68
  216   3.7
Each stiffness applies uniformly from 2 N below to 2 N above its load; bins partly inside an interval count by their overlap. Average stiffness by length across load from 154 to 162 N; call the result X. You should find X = 4.3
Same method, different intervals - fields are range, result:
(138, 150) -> 4.33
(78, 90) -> 3.99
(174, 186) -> 4.04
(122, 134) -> 4.15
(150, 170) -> 4.3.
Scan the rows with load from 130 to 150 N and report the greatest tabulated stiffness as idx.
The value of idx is 4.38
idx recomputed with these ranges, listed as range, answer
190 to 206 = 4.13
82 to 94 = 4.07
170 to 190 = 4.28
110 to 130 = 4.17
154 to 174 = 4.44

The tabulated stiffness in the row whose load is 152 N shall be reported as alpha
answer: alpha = 4.07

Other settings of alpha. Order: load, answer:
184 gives 3.88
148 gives 4.38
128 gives 4.17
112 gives 3.93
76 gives 3.96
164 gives 4.44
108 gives 3.82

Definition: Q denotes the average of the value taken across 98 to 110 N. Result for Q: 3.85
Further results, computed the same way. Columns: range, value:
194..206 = 3.96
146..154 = 4.22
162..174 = 4.37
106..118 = 3.89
